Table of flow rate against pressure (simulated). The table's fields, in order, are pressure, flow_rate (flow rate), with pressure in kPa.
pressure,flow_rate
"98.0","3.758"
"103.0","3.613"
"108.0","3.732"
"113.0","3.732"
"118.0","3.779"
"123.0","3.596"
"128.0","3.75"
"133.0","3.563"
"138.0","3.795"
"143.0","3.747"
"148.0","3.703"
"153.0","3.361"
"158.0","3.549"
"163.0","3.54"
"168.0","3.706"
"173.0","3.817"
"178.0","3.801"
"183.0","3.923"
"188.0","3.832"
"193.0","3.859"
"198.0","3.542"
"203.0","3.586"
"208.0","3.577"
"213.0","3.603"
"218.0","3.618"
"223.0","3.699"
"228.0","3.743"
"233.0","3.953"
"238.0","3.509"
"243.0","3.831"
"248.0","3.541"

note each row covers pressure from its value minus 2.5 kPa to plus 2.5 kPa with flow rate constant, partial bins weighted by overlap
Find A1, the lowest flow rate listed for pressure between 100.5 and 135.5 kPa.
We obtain 3.563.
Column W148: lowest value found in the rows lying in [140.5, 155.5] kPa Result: 3.361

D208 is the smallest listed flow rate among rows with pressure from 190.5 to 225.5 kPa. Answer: 3.542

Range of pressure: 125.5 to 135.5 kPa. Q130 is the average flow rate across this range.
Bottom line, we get 3.66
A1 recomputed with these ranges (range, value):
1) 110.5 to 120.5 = 3.732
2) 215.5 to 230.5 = 3.618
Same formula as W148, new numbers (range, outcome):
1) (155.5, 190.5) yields 3.54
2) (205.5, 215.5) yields 3.577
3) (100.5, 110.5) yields 3.613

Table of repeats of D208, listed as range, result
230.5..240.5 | 3.509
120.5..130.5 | 3.596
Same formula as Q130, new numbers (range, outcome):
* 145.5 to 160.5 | 3.54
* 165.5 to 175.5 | 3.76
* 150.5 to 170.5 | 3.54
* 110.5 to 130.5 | 3.71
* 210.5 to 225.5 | 3.64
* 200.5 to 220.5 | 3.6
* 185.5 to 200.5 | 3.74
